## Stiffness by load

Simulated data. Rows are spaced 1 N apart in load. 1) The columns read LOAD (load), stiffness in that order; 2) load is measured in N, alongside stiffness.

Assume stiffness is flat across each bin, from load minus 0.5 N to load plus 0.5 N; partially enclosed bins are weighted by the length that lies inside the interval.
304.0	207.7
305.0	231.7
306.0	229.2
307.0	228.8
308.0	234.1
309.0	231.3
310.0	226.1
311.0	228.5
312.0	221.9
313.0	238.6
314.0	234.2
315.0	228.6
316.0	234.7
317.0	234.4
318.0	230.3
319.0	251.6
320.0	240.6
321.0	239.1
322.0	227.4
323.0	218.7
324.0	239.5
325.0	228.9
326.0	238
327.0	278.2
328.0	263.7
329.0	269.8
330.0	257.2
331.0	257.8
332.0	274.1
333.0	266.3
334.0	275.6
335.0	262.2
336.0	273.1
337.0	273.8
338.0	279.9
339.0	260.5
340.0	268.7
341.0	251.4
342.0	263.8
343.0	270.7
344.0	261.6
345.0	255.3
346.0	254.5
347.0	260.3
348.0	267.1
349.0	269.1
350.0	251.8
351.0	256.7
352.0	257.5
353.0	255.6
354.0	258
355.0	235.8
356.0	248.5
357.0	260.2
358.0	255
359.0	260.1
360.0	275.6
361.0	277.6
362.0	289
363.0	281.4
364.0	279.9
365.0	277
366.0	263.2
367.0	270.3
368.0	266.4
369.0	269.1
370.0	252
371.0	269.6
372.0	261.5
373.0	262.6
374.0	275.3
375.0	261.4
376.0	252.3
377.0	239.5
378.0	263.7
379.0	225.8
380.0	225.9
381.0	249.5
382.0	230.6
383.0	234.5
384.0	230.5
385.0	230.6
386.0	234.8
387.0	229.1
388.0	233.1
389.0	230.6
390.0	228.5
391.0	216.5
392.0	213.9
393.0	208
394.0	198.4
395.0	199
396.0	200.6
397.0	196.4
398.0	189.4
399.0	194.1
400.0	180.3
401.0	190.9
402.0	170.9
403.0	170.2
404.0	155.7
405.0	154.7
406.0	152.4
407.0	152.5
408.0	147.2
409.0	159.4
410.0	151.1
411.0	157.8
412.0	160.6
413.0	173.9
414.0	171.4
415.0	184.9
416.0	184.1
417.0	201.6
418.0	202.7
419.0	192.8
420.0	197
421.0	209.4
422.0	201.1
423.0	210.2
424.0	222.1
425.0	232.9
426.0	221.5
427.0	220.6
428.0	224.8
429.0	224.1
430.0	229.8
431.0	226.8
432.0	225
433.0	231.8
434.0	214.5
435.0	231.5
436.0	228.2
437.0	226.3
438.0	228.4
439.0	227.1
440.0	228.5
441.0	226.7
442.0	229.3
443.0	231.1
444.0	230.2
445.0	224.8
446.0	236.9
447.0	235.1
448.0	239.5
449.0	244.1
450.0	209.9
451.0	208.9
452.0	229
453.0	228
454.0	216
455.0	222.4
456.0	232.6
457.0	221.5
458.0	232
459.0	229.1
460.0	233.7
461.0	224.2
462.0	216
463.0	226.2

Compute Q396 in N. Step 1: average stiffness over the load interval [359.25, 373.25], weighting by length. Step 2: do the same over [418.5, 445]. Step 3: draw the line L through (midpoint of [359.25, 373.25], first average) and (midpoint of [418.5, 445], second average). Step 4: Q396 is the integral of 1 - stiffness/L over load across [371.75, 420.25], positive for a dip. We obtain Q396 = 8.82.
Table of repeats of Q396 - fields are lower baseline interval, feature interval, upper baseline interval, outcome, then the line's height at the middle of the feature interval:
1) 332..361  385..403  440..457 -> 2.91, 246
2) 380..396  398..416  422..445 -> 4.57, 224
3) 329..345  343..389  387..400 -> -3.79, 237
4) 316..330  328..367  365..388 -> -2.89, 246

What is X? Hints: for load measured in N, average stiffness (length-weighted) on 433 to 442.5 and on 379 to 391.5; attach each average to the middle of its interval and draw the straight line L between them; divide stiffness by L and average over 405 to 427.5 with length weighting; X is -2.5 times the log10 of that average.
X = 0.22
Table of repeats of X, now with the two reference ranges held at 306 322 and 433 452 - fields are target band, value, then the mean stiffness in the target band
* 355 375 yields -0.16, 267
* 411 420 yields 0.24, 183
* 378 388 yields -0.02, 234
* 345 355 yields -0.11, 258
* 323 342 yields -0.13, 261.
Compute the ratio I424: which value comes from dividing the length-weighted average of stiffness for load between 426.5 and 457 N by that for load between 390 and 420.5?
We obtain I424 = 1.2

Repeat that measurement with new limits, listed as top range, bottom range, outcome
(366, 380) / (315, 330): 1.06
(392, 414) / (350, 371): 0.66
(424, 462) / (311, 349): 0.90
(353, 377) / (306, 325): 1.14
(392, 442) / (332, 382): 0.76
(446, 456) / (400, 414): 1.40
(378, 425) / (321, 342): 0.77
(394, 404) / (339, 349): 0.71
